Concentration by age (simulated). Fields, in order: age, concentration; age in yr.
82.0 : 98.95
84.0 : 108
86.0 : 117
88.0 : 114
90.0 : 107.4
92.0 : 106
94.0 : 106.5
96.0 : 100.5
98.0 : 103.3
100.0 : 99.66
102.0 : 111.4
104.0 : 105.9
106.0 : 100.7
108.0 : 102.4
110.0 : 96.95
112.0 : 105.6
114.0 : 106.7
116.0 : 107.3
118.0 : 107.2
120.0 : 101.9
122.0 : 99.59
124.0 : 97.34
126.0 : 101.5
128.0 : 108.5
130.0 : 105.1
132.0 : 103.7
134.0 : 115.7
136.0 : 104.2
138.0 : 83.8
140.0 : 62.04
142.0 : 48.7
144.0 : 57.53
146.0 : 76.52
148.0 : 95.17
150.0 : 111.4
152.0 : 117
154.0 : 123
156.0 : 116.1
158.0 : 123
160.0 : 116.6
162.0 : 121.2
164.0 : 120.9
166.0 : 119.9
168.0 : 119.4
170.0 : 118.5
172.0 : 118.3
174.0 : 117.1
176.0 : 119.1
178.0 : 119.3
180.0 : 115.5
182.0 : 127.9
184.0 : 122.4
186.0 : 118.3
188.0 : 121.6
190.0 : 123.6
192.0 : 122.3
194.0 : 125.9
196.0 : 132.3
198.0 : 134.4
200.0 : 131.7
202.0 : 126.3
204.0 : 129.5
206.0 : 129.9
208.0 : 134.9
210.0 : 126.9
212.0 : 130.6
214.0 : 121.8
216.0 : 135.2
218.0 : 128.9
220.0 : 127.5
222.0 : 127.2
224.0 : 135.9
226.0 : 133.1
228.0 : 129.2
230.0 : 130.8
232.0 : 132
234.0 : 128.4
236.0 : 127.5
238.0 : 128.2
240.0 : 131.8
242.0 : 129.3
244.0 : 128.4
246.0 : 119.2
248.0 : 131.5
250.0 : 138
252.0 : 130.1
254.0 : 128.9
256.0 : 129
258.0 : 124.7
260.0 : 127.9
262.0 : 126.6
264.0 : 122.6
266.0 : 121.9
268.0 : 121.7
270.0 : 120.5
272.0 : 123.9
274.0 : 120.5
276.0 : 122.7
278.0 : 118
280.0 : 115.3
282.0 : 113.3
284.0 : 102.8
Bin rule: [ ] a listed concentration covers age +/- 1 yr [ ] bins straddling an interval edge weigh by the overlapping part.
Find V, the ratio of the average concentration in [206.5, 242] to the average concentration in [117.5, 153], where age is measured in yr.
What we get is 1.38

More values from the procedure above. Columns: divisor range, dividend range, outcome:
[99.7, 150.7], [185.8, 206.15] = 1.31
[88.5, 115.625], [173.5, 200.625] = 1.19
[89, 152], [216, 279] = 1.30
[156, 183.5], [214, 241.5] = 1.09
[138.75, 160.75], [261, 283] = 1.27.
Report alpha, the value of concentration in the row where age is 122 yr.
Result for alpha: 99.59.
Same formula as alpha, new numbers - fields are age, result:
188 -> 121.6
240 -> 131.8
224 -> 135.9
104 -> 105.9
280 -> 115.3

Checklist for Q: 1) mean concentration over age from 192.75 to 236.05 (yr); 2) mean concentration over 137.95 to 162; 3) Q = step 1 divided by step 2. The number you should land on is 1.4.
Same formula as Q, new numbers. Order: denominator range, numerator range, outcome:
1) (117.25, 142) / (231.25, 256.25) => 1.33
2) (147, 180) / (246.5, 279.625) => 1.07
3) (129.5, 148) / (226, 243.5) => 1.54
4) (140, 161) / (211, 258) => 1.34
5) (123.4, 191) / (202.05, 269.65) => 1.19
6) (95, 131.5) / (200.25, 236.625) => 1.26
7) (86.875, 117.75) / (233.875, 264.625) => 1.22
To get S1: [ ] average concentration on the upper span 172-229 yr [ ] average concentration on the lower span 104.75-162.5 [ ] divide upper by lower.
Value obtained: 1.26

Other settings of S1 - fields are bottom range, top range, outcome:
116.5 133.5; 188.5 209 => 1.24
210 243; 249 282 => 0.96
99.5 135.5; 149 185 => 1.14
